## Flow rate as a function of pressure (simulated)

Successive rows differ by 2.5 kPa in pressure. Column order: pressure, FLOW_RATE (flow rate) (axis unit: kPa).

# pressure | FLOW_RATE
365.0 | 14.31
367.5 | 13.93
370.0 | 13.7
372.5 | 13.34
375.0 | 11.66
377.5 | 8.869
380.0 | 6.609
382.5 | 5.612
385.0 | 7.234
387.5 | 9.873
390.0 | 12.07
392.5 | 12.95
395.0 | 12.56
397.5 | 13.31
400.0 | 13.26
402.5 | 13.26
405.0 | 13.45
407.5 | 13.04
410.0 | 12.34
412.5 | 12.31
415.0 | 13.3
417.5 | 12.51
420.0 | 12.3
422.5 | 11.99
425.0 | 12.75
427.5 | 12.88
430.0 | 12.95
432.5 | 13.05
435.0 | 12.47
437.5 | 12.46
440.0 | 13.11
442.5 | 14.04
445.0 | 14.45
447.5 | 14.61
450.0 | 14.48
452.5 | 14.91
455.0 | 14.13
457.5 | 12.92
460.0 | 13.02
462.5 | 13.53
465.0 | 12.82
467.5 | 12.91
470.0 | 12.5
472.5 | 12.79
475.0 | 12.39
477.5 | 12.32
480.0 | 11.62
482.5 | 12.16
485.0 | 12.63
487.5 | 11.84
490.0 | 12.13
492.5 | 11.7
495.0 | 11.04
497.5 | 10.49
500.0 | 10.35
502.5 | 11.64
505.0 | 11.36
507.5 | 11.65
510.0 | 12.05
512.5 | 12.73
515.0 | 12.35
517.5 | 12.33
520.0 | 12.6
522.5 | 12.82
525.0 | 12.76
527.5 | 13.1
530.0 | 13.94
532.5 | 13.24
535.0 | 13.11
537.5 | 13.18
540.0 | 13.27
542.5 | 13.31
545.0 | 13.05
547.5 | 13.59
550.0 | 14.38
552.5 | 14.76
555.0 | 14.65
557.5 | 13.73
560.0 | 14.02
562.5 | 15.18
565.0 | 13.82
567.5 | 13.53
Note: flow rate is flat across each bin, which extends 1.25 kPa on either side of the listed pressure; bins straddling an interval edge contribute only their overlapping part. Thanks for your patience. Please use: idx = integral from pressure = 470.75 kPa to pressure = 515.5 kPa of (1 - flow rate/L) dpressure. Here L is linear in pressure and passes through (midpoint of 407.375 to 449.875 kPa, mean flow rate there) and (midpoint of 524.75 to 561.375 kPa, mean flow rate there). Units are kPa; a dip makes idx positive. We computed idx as 5.1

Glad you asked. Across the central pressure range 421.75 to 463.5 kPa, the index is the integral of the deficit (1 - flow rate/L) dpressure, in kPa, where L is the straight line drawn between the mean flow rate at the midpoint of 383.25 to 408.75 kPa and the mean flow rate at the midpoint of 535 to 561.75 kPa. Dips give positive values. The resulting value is -2.9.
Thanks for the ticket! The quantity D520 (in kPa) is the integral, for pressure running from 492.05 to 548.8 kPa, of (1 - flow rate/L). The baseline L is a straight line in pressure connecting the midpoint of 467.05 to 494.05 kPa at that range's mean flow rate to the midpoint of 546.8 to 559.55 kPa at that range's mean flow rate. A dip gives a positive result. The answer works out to 3.91 kPa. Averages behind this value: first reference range 12.2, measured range 12.4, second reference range 14.2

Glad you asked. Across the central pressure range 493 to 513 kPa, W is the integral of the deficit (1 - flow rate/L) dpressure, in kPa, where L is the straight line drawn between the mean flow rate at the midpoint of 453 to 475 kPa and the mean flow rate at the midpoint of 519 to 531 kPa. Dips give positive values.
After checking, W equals 2.6 kPa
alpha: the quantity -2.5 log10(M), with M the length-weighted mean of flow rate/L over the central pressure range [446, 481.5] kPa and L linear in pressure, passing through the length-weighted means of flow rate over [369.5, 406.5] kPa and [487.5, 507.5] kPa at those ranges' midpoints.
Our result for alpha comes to -0.17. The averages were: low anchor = 11.1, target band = 13.2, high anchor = 11.3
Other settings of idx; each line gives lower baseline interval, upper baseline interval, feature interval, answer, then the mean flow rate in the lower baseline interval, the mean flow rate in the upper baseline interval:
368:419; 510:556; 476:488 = 0.5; 11.6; 13.2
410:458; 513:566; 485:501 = 2.4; 13.2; 13.5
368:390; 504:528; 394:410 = -4.3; 9.9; 12.4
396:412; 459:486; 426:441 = 0.1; 13.1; 12.6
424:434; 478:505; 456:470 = -1.0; 12.9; 11.6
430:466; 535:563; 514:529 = 1.2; 13.6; 13.9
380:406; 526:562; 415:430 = -1.3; 11.1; 13.7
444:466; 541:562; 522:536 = 0.8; 13.9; 14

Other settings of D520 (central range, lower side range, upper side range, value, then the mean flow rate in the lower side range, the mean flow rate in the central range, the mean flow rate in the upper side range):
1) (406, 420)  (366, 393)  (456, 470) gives -1.43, 10.5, 12.7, 13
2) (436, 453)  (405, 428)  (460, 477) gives -1.62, 12.6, 13.9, 12.8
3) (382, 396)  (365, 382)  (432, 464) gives 1.88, 11.3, 10.2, 13.6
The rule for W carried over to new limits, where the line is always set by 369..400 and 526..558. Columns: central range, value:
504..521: 1.21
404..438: -3.88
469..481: 0.06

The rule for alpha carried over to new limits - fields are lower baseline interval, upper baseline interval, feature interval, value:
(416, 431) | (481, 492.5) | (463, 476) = -0.043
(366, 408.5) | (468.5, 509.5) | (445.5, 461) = -0.200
